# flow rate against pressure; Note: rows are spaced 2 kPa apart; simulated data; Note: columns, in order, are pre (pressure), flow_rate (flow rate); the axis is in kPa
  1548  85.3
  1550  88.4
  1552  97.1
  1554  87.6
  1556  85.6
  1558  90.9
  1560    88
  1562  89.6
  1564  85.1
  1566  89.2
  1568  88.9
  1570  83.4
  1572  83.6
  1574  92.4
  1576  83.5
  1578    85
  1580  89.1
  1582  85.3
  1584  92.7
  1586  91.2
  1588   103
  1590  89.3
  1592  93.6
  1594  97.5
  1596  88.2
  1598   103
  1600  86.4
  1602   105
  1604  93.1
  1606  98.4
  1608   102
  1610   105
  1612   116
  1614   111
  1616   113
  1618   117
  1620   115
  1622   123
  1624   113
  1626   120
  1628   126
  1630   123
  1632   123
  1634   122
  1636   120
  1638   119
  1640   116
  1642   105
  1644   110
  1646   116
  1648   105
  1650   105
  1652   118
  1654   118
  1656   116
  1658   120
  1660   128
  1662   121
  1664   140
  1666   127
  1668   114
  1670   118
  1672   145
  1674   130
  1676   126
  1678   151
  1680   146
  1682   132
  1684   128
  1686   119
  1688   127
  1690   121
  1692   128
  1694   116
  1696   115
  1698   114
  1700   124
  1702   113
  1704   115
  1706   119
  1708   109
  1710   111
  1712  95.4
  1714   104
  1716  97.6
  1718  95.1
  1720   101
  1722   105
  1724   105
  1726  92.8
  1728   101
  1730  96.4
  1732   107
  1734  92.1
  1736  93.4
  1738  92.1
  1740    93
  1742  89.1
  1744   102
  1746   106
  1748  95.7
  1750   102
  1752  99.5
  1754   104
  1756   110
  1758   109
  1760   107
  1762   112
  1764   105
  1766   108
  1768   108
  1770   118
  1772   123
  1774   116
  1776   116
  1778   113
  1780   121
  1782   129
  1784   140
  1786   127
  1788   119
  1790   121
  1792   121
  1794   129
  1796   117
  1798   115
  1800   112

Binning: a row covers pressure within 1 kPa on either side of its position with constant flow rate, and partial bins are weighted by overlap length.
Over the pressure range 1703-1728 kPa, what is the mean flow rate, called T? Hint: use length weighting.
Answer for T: 104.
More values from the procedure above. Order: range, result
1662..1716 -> 122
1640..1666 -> 117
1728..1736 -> 98.2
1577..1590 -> 90.9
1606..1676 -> 118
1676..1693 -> 131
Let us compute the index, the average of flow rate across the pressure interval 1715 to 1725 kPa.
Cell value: 101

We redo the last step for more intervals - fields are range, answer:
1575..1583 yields 85.7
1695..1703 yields 116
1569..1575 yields 86.5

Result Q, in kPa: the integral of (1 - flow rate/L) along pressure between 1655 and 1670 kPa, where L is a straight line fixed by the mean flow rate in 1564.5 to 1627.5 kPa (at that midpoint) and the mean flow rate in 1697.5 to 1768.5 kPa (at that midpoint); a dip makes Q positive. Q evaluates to -3.3 kPa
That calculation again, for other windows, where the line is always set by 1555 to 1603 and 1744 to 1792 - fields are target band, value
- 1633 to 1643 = -1.9 kPa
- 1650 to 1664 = -2.9 kPa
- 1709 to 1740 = 2.6 kPa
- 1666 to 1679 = -3.7 kPa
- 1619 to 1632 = -3.3 kPa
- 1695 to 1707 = -1.3 kPa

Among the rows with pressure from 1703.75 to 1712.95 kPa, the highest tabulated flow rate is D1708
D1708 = 119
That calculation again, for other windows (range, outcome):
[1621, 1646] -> 126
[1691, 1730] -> 128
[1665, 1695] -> 151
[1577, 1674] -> 145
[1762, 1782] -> 129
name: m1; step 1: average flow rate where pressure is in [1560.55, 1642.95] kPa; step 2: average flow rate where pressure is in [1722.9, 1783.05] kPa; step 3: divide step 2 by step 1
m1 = 1.03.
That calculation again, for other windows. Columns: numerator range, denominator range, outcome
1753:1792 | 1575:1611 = 1.24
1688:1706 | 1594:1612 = 1.20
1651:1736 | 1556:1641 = 1.15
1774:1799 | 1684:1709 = 1.03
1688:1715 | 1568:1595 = 1.27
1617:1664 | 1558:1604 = 1.30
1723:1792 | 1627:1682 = 0.88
